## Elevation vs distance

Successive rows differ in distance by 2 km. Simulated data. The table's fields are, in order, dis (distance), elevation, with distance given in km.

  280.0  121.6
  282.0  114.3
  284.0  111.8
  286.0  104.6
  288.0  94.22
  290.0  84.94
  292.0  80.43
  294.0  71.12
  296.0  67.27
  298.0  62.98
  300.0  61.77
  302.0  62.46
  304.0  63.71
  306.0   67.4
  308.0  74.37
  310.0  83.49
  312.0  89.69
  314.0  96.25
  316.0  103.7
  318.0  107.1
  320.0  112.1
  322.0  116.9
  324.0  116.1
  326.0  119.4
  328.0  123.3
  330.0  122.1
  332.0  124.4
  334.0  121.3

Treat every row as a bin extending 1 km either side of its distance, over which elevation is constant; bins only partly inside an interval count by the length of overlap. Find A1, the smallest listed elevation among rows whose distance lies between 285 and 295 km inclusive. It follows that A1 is 71.12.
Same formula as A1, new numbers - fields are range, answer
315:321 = 103.7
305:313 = 67.4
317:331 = 107.1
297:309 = 61.77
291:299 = 62.98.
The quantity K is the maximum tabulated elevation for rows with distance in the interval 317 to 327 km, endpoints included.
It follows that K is 119.4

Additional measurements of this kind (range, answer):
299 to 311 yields 83.49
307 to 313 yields 89.69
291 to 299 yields 80.43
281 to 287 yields 114.3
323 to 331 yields 123.3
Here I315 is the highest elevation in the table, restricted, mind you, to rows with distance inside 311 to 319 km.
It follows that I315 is 107.1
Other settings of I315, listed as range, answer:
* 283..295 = 111.8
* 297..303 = 62.98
